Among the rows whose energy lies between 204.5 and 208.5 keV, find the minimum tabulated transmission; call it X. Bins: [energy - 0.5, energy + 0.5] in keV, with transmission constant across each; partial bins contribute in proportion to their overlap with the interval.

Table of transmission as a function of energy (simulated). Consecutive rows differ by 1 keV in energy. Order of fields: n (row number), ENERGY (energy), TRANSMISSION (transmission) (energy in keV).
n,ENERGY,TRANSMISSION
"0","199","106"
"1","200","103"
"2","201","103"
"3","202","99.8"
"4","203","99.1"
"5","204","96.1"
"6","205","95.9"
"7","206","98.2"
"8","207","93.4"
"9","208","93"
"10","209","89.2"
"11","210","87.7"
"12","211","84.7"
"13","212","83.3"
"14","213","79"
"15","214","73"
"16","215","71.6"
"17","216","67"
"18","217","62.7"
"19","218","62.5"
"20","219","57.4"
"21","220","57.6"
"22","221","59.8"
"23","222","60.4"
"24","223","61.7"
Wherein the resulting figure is 93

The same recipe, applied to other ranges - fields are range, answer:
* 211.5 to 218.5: 62.5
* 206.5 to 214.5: 73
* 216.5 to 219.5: 57.4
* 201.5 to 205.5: 95.9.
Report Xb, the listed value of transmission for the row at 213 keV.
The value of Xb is 79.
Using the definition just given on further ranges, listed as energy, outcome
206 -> 98.2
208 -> 93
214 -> 73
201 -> 103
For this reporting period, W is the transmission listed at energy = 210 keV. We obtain 87.7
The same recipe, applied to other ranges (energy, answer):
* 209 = 89.2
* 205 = 95.9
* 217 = 62.7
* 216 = 67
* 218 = 62.5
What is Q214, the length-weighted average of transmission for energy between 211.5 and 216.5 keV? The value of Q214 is 74.8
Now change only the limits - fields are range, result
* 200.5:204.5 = 99.5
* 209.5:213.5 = 83.7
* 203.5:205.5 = 96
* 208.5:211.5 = 87.2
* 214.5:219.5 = 64.2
